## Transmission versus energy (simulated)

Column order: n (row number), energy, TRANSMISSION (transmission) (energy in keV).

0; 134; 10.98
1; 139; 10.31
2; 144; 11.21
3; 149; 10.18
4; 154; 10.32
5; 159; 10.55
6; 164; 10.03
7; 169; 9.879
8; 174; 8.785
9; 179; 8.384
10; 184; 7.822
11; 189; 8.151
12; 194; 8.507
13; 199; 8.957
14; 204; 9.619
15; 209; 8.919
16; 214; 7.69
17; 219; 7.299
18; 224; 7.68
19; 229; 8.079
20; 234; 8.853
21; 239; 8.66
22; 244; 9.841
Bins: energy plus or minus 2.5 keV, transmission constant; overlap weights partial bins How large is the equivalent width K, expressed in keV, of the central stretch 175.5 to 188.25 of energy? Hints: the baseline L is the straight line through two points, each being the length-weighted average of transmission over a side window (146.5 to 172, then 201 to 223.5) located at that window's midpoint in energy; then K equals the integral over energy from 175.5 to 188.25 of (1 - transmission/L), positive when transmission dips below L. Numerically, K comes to 1.66 keV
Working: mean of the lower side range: 10.2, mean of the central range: 8.16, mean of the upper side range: 8.33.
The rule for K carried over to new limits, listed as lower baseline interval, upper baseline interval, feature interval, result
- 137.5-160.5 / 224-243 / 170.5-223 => 5.4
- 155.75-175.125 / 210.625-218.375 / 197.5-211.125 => -1.7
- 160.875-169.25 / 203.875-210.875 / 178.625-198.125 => 2.6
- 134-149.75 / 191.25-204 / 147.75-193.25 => 2.3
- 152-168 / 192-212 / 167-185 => 1.9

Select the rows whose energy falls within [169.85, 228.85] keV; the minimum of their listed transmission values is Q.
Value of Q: 7.299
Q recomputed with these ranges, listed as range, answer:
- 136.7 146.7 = 10.31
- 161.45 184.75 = 7.822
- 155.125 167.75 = 10.03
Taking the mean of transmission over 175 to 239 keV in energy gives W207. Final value 8.35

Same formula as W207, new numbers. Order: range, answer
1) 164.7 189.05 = 8.76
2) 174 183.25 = 8.39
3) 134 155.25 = 10.6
